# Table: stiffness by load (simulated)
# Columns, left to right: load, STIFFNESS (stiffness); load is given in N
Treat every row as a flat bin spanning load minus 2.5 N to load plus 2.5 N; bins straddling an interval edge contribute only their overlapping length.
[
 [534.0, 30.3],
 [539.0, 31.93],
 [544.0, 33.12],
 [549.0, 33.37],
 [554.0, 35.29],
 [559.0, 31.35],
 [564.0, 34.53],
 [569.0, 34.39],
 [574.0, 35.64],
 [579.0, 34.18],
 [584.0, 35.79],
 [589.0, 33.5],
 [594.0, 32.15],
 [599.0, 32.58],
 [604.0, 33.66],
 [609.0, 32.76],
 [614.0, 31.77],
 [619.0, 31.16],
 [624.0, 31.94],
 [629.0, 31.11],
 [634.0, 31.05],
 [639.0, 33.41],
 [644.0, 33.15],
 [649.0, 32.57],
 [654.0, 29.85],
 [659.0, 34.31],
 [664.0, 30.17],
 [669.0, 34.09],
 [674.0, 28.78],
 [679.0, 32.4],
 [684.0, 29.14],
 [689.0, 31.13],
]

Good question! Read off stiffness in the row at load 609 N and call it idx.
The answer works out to 32.76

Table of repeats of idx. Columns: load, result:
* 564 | 34.53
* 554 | 35.29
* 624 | 31.94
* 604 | 33.66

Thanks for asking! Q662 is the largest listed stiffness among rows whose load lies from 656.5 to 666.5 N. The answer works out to 34.31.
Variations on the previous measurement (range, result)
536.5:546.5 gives 33.12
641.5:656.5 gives 33.15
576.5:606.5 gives 35.79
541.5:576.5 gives 35.64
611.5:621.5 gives 31.77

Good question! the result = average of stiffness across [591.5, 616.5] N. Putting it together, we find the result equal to 32.6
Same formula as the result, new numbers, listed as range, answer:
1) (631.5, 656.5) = 32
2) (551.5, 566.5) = 33.7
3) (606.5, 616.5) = 32.3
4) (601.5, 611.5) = 33.2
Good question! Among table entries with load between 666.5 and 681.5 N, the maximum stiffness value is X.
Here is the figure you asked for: 34.09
